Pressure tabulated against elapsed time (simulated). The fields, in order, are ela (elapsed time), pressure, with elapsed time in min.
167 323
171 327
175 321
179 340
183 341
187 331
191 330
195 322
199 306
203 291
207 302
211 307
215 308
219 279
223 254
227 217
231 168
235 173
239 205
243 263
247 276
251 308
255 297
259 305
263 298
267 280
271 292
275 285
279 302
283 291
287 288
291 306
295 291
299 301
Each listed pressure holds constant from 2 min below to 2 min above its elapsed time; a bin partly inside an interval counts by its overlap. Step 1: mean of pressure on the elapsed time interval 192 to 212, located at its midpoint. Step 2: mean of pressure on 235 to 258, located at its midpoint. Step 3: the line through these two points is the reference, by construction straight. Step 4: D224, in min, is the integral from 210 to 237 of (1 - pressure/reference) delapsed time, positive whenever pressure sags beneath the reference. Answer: 4.3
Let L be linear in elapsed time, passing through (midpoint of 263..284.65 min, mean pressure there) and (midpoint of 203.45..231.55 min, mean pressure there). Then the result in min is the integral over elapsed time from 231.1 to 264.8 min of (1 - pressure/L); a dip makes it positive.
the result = 2.5 min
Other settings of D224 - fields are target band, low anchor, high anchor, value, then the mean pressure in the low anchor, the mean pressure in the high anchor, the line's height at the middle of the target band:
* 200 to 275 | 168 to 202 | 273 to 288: 9.3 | 326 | 292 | 307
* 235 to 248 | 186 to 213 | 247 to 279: 2.9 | 312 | 294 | 300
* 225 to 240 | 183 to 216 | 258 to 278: 5.6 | 314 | 292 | 303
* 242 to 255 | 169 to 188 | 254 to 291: 0.7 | 332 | 294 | 303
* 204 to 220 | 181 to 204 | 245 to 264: 0.7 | 321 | 297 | 314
